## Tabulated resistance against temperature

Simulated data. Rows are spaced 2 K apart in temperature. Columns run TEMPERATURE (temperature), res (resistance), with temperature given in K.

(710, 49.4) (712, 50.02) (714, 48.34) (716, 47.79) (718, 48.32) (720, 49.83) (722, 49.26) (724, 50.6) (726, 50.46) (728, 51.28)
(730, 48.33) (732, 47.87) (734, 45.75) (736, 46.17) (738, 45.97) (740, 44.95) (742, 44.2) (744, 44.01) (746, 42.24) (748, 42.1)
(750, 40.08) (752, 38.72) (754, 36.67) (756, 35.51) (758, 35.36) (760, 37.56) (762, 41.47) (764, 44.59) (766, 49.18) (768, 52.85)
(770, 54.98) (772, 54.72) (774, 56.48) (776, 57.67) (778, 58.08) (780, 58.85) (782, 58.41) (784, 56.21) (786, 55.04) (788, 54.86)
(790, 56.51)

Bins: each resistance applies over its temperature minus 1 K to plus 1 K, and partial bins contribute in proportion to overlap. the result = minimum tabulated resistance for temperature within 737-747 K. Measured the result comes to 42.24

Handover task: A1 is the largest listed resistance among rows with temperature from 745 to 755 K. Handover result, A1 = 42.24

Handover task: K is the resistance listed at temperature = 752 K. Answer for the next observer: 38.72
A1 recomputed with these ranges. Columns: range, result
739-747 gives 44.95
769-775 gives 56.48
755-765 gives 44.59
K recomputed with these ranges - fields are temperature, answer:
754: 36.67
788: 54.86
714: 48.34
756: 35.51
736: 46.17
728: 51.28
